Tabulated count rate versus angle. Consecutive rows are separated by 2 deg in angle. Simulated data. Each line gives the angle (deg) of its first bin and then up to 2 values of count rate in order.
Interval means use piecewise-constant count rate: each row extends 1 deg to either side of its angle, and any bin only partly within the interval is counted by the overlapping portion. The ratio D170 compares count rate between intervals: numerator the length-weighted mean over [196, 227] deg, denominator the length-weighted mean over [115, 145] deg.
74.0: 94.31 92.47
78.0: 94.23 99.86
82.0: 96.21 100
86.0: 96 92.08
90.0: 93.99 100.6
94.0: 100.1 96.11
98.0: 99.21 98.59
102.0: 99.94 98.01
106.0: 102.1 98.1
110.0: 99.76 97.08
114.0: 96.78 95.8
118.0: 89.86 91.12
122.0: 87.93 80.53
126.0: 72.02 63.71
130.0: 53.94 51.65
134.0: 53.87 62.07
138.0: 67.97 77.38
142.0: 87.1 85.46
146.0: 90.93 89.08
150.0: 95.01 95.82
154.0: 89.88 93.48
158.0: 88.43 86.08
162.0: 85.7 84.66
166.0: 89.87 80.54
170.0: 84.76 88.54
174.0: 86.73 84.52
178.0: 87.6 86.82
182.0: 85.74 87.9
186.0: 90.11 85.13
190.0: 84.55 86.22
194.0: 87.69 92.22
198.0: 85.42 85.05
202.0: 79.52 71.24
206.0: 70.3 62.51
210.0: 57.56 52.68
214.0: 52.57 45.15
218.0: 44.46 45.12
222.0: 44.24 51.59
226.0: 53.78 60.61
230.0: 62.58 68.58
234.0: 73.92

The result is 0.82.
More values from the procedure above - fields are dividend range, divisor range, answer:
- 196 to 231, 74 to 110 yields 0.63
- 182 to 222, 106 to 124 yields 0.76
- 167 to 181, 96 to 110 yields 0.86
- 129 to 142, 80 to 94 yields 0.65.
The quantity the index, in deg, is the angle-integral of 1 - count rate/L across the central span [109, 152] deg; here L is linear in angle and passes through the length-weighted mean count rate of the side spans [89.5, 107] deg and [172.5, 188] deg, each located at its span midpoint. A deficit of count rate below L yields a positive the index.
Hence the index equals 6.1 deg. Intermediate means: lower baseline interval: 98.9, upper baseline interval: 87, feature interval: 80.8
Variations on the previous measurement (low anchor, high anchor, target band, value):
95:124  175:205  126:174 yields 5.4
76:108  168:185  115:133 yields 3.3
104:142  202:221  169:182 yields -3.9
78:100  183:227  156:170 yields -1.3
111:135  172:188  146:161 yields -1.5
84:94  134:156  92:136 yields 2.1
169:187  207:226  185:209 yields -4.4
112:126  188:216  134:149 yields 1.2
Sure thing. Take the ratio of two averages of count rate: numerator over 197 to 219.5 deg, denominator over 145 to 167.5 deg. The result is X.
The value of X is 0.7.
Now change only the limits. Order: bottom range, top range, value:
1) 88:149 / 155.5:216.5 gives 0.93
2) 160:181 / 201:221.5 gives 0.67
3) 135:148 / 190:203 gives 1.08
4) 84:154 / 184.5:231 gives 0.77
